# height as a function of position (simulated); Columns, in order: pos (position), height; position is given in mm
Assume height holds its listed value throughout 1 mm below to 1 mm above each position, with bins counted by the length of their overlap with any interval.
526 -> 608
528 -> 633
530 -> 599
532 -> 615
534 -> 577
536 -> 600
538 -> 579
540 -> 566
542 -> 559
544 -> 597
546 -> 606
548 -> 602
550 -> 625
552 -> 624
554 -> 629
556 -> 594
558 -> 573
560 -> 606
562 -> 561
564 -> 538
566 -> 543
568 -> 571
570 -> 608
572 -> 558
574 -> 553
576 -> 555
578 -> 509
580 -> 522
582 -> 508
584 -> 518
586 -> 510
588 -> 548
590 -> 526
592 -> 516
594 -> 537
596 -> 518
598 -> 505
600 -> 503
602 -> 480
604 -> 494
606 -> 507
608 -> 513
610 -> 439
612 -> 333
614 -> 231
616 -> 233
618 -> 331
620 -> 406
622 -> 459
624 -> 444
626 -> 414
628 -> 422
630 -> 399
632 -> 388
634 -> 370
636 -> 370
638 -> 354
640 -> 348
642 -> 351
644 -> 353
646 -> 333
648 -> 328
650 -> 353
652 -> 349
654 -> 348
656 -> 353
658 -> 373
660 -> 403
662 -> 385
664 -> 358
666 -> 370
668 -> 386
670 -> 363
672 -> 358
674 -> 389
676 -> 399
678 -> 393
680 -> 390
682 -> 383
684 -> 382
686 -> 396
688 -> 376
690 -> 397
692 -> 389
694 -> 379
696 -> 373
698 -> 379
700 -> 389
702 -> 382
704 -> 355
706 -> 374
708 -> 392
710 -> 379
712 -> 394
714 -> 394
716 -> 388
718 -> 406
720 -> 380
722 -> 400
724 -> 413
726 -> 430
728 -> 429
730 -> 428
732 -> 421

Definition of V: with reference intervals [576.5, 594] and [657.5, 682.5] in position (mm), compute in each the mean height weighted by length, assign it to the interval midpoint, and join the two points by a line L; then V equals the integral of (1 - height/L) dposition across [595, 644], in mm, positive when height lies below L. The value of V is 6.1 mm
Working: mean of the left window 522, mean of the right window 381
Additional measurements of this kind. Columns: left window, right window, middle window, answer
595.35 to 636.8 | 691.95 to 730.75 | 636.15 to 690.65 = 4.7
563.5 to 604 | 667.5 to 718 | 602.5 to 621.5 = 3.9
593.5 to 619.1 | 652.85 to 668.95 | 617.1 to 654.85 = 2.3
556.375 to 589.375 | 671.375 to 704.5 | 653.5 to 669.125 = 1.8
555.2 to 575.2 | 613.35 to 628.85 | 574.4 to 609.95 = -3.2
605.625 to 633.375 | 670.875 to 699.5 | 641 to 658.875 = 1.8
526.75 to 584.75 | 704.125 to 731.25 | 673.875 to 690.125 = 1.8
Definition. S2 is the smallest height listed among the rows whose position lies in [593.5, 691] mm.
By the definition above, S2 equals 231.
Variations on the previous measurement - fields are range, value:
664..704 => 355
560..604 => 480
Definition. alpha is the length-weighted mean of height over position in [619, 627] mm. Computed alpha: 431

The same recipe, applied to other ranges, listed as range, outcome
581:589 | 521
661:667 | 371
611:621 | 307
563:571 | 565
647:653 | 343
